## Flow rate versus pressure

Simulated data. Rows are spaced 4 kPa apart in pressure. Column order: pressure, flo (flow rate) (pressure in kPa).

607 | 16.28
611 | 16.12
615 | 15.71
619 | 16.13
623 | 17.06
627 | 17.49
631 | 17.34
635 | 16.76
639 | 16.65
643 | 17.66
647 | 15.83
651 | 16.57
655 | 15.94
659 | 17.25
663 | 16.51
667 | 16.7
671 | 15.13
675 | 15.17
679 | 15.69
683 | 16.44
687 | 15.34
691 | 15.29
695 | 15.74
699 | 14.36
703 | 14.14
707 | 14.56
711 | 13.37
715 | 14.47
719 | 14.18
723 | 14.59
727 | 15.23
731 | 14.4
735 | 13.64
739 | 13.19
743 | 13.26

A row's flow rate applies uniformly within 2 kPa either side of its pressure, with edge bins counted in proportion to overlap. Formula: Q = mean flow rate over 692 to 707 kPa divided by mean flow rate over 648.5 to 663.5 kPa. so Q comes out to 0.89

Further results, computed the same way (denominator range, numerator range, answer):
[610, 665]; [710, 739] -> 0.85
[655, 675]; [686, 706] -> 0.92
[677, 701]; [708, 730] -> 0.93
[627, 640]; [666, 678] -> 0.92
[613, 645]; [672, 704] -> 0.91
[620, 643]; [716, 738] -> 0.84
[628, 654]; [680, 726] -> 0.88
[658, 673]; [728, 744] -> 0.84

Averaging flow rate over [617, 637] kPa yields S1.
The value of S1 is 17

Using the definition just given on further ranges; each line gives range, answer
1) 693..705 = 14.7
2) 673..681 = 15.4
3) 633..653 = 16.7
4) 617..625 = 16.6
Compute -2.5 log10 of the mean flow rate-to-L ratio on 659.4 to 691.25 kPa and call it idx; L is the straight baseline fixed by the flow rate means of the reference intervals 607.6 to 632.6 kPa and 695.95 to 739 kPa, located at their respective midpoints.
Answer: -0.04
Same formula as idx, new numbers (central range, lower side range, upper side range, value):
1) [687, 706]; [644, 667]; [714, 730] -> 0.03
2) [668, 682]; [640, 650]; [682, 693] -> 0.03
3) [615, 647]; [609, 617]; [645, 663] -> -0.05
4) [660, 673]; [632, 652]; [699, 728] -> -0.02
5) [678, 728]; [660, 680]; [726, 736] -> 0.02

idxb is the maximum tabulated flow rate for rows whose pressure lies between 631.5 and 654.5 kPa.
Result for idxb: 17.66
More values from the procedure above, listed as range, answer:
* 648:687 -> 17.25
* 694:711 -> 15.74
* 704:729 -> 15.23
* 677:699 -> 16.44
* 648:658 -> 16.57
